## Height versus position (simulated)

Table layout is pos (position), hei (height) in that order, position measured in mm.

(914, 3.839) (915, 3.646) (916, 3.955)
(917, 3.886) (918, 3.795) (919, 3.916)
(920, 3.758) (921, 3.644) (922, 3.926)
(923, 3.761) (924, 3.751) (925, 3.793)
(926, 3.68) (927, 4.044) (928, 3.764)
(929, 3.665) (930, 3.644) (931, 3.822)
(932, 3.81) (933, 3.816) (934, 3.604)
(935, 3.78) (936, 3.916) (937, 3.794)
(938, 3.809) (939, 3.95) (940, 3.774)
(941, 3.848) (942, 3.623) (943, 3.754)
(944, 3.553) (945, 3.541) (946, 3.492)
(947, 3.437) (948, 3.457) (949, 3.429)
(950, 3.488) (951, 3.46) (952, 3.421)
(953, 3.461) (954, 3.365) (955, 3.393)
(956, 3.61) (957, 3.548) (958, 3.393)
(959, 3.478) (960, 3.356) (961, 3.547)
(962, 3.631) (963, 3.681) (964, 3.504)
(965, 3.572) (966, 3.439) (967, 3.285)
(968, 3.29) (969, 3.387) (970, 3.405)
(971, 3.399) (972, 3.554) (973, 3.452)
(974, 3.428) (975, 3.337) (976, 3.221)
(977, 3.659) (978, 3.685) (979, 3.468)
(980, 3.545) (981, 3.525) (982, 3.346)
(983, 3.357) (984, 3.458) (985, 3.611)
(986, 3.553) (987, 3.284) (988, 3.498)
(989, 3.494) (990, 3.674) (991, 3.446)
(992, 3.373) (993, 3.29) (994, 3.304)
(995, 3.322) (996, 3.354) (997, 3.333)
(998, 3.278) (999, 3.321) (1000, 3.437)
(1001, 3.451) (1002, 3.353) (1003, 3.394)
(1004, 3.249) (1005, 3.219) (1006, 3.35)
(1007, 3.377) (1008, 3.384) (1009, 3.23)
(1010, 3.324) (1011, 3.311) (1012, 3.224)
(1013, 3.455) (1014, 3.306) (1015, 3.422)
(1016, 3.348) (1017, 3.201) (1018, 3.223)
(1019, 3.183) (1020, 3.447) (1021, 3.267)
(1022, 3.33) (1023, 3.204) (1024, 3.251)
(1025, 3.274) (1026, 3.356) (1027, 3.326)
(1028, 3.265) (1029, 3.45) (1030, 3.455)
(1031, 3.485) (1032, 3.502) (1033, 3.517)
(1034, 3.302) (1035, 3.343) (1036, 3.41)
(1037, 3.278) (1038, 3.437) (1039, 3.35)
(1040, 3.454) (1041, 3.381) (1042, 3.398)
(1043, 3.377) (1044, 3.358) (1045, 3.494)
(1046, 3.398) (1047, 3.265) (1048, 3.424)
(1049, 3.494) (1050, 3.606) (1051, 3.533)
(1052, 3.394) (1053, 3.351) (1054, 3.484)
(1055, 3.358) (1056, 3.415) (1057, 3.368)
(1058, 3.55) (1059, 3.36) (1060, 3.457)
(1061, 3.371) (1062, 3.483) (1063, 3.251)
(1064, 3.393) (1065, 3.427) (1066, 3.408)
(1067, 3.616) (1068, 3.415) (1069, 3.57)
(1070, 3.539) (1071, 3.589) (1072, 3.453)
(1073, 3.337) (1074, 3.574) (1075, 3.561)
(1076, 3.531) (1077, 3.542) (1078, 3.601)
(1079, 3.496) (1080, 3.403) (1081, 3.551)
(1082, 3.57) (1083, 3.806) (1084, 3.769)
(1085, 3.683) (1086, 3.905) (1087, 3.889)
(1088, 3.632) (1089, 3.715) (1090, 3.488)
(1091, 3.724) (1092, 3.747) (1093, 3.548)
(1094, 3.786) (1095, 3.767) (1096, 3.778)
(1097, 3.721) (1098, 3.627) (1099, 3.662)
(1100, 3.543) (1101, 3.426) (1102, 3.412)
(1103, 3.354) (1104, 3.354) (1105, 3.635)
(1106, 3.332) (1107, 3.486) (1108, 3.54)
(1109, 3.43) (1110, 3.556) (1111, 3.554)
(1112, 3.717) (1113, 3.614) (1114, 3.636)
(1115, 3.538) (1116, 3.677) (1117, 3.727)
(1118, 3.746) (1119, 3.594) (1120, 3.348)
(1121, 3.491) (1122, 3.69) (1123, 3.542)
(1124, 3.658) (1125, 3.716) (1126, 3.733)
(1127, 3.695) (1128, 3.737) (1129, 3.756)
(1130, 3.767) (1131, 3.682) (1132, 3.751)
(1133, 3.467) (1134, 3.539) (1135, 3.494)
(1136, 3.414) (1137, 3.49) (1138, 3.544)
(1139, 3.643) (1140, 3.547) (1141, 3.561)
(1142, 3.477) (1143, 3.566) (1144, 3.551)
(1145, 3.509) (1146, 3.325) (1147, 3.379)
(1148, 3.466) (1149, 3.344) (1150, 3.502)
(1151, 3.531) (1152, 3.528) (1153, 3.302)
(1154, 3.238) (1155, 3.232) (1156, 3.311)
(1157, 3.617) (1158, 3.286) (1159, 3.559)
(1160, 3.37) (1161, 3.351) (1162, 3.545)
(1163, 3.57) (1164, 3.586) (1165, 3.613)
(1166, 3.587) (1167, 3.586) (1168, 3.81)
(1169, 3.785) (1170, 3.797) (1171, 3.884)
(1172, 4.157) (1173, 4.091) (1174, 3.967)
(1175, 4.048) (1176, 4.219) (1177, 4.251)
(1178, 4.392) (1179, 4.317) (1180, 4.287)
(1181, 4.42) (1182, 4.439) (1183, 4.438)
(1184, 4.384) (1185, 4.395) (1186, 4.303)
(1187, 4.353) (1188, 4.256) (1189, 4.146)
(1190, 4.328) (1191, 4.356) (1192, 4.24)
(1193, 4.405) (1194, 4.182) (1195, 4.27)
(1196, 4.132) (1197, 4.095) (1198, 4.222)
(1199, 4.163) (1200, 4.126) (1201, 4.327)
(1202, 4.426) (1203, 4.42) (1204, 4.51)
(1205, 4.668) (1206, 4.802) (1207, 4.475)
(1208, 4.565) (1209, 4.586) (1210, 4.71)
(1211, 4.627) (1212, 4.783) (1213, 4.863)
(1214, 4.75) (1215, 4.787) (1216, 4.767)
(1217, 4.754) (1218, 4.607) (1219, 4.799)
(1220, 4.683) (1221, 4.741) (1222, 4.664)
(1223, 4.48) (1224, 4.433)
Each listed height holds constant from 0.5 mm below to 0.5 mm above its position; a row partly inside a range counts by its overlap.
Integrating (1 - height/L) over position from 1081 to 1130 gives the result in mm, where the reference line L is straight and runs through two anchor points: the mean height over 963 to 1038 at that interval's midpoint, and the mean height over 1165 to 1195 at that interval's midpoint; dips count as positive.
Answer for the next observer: 2.7 mm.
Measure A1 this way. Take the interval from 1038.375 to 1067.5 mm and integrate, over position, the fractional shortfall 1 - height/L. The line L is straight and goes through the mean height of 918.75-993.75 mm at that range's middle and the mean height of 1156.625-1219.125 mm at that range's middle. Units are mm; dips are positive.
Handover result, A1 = 3.2 mm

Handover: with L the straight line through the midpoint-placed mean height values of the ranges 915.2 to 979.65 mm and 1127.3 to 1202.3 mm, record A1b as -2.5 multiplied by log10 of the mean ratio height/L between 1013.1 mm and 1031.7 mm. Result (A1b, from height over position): 0.112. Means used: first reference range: 3.61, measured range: 3.33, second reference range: 3.83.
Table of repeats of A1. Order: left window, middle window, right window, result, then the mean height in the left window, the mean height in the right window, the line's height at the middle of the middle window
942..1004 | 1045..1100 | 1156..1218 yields 3.7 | 3.45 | 4.2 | 3.8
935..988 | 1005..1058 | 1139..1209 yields 4.2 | 3.52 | 3.94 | 3.66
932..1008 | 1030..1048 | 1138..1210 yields 1.2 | 3.49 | 3.95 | 3.65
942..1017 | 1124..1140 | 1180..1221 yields 2.0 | 3.43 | 4.47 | 4.14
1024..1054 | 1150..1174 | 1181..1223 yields 3.6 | 3.4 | 4.48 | 4.21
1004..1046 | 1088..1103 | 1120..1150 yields -0.6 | 3.35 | 3.57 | 3.49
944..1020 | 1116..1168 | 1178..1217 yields 7.9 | 3.42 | 4.43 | 4.17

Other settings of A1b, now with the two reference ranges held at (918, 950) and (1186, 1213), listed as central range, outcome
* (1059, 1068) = 0.18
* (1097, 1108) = 0.19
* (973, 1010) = 0.14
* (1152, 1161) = 0.26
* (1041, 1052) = 0.17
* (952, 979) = 0.10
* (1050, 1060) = 0.17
